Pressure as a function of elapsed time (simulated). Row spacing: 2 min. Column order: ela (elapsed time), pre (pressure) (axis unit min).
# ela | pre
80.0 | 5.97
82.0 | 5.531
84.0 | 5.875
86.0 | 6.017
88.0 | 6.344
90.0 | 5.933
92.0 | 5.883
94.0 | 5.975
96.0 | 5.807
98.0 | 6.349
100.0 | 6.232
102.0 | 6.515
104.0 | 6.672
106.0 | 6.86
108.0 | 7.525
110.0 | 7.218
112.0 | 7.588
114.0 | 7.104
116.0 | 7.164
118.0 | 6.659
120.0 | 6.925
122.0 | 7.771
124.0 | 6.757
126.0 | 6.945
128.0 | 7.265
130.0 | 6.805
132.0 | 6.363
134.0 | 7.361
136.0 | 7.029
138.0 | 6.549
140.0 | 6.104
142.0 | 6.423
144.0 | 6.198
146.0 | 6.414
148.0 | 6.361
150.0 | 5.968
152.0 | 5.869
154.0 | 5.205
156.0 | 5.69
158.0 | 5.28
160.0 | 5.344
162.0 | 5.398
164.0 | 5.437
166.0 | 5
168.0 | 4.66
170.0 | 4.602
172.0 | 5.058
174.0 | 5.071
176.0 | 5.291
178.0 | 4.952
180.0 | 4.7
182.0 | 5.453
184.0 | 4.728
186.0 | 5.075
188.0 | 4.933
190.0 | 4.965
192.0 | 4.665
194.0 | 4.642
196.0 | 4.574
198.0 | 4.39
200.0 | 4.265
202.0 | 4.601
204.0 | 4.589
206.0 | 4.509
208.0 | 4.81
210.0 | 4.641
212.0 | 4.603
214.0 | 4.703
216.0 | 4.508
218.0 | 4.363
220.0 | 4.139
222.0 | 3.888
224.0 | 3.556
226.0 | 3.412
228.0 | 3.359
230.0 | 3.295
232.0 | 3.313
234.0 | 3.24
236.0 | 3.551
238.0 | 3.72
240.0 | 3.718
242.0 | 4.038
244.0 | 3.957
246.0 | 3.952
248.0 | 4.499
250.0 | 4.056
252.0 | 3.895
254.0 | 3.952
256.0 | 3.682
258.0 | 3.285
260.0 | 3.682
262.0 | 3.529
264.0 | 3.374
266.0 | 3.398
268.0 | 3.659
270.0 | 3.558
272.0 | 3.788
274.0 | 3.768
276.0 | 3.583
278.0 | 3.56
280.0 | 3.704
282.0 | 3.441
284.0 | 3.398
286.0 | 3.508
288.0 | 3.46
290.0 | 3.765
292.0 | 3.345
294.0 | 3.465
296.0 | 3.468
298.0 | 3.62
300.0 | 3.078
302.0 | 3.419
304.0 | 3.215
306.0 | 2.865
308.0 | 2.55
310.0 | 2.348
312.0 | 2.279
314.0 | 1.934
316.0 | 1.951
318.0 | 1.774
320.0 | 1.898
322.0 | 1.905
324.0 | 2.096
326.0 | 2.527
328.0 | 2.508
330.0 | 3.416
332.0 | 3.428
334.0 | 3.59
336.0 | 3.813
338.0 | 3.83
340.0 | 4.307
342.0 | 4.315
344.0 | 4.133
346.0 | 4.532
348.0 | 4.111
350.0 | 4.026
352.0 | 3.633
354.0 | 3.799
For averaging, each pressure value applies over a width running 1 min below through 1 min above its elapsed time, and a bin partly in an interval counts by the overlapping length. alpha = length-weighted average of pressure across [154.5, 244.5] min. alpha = 4.51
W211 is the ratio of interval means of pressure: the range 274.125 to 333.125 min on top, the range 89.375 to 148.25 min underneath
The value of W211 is 0.44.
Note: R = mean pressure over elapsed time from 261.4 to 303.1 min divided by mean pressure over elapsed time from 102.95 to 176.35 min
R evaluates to 0.56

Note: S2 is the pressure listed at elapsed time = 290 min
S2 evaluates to 3.765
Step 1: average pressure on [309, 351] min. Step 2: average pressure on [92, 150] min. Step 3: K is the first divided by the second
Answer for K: 0.46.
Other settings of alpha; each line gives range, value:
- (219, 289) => 3.65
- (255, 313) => 3.37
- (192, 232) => 4.24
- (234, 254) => 3.9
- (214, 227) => 4.03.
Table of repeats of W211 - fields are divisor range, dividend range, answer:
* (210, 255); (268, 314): 0.84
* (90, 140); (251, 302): 0.52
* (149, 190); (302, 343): 0.55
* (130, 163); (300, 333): 0.41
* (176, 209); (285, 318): 0.63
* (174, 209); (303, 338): 0.55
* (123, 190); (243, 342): 0.57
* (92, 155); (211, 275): 0.57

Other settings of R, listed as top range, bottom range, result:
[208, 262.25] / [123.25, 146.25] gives 0.58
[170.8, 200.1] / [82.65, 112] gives 0.76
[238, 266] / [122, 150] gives 0.57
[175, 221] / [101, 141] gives 0.68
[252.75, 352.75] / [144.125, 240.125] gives 0.70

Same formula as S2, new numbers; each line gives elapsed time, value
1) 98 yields 6.349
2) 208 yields 4.81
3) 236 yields 3.551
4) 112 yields 7.588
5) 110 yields 7.218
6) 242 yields 4.038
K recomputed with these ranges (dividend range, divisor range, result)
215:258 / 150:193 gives 0.74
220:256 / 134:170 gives 0.64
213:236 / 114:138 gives 0.54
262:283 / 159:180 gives 0.71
